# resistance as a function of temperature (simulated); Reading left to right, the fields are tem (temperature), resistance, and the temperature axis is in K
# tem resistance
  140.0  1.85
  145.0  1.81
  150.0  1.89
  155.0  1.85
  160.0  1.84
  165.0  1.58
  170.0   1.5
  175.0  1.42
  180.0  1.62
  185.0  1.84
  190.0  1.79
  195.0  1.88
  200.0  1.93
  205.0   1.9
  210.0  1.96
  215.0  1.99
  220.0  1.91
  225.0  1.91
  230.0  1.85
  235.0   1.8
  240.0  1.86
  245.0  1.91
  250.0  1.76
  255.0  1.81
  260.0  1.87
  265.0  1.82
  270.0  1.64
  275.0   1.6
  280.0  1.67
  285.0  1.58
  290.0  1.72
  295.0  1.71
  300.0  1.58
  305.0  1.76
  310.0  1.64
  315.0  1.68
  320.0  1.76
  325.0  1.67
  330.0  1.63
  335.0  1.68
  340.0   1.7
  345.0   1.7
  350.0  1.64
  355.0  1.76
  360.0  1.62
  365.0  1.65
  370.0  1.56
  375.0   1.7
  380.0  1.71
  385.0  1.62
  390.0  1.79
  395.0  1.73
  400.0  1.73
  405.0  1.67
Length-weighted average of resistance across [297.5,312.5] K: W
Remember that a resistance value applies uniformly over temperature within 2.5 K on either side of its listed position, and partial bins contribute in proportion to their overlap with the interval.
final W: 1.66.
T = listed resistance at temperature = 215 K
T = 1.99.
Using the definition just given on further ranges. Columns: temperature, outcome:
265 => 1.82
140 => 1.85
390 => 1.79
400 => 1.73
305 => 1.76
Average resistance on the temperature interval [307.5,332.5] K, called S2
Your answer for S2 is 1.68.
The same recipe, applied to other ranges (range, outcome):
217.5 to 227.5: 1.91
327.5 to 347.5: 1.68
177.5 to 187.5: 1.73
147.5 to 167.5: 1.79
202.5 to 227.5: 1.93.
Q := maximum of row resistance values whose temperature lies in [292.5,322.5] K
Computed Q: 1.76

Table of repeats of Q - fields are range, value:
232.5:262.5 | 1.91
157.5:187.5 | 1.84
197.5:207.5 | 1.93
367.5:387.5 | 1.71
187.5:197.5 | 1.88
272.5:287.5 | 1.67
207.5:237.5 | 1.99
